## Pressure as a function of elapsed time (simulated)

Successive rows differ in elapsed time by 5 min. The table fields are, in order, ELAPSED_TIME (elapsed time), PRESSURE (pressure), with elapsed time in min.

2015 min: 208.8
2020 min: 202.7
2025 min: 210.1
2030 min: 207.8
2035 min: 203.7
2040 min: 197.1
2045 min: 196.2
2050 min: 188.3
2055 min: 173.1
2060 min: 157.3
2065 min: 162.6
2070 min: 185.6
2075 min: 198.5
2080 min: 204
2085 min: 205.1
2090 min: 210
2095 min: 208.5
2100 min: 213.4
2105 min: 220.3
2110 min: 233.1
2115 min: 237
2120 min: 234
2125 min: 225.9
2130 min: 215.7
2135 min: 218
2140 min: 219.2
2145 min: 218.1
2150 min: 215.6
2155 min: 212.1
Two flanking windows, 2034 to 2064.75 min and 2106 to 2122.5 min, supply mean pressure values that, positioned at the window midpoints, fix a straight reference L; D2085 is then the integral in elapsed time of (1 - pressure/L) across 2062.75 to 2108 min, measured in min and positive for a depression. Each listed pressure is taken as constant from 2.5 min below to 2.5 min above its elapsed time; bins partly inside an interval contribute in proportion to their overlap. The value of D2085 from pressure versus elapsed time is 2.13 min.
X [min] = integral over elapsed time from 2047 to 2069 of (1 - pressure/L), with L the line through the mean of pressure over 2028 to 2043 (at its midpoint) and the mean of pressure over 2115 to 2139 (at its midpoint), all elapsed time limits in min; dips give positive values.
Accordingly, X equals 3.8 min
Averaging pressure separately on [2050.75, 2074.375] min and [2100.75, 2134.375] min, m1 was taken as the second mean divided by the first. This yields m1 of 1.3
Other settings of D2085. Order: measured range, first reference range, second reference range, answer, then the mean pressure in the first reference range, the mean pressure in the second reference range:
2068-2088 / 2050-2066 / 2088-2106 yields -0.83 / 168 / 213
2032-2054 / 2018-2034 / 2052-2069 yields -0.94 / 207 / 167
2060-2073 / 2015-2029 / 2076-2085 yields 2.06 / 207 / 203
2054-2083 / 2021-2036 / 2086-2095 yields 3.79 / 207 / 209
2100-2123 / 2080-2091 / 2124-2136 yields -1.62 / 206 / 219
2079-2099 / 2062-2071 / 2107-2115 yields -0.51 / 171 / 234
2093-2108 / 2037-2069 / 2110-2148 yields -0.52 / 180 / 224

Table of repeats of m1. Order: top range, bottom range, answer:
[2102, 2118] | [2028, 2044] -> 1.14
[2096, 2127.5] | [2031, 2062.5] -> 1.21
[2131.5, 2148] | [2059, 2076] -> 1.24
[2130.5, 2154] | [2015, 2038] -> 1.05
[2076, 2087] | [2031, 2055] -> 1.05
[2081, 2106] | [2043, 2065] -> 1.19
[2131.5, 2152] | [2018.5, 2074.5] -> 1.15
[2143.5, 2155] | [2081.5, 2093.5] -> 1.04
